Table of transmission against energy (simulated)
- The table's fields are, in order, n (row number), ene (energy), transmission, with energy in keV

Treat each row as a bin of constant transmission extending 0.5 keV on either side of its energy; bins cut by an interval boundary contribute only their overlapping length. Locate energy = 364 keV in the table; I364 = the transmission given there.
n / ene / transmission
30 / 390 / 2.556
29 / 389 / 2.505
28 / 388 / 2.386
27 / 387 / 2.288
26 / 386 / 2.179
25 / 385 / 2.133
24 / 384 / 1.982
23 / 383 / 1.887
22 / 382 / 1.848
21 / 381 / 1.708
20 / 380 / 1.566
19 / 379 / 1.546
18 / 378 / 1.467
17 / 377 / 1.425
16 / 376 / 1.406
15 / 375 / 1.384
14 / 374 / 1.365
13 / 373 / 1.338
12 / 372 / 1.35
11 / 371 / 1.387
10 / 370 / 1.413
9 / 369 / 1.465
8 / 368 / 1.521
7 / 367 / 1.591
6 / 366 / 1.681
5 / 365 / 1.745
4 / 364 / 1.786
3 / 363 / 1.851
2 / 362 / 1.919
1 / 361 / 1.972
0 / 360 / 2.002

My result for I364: 1.786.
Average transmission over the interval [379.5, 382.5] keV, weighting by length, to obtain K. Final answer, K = 1.71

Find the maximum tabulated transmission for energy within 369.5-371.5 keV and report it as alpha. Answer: 1.413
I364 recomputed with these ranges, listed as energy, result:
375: 1.384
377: 1.425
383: 1.887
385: 2.133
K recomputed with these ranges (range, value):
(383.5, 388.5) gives 2.19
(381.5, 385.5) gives 1.96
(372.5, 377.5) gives 1.38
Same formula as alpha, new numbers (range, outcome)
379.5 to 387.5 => 2.288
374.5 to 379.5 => 1.546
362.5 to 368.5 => 1.851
